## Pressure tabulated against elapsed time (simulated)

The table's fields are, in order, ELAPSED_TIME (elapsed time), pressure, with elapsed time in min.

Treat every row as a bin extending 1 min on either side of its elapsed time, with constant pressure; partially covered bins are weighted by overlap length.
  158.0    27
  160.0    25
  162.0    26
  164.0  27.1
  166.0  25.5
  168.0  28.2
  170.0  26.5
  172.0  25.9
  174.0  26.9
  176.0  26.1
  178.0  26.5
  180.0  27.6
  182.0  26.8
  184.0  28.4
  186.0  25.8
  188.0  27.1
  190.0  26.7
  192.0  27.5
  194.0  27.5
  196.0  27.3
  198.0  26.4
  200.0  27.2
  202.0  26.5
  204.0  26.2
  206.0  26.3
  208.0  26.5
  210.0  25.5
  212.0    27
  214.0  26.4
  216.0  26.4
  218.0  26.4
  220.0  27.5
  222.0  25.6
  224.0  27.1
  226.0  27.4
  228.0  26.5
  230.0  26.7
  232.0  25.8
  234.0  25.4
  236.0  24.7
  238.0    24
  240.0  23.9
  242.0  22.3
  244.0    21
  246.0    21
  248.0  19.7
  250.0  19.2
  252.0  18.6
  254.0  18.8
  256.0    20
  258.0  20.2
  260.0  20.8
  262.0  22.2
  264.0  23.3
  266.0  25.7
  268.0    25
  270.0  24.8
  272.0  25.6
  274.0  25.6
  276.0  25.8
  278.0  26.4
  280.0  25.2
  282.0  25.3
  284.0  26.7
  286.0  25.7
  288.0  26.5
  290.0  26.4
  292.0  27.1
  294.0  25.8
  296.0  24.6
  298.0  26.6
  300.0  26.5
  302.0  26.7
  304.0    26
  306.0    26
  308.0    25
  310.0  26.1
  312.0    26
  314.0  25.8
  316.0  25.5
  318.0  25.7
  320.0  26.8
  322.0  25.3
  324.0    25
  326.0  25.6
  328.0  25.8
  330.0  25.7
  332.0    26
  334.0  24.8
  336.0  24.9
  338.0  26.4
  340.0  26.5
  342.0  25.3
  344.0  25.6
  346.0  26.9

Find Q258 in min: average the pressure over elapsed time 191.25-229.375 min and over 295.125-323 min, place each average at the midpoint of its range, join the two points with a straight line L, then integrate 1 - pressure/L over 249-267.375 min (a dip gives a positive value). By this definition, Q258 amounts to 3.7 min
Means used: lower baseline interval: 26.7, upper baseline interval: 25.9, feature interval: 21.1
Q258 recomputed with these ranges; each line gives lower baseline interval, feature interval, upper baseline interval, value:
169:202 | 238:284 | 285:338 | 5.95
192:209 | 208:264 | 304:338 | 5.75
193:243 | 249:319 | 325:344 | 3.36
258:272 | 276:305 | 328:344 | -2.15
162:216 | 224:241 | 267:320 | 0.47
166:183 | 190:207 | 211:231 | -0.09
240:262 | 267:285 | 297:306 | -1.71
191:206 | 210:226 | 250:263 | -1.32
